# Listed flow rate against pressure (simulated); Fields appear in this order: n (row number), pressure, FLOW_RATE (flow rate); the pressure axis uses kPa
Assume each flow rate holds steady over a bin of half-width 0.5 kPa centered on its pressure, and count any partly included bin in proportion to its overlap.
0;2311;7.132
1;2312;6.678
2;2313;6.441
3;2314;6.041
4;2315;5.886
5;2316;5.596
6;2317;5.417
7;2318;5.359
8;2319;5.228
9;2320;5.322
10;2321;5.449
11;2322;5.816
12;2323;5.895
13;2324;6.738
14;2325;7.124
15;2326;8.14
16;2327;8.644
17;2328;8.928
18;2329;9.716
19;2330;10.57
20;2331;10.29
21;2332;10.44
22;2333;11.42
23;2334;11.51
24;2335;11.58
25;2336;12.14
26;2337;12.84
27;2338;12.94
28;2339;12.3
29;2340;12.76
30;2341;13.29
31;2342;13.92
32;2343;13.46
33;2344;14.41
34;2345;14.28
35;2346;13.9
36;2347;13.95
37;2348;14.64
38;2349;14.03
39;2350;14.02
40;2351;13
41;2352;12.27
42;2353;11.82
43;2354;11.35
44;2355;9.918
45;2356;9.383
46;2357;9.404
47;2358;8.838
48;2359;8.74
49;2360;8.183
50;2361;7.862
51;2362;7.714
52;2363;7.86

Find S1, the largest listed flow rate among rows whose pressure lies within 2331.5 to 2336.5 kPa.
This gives 12.14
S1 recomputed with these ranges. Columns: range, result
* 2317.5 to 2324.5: 6.738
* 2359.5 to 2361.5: 8.183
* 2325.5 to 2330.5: 10.57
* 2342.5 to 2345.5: 14.41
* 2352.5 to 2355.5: 11.82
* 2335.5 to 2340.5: 12.94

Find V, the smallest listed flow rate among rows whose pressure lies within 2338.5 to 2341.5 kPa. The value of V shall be 12.3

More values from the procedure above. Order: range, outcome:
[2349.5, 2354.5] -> 11.35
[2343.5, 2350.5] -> 13.9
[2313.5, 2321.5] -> 5.228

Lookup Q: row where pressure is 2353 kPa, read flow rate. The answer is 11.82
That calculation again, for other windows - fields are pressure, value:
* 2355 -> 9.918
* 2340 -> 12.76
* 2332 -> 10.44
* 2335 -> 11.58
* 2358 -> 8.838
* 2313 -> 6.441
